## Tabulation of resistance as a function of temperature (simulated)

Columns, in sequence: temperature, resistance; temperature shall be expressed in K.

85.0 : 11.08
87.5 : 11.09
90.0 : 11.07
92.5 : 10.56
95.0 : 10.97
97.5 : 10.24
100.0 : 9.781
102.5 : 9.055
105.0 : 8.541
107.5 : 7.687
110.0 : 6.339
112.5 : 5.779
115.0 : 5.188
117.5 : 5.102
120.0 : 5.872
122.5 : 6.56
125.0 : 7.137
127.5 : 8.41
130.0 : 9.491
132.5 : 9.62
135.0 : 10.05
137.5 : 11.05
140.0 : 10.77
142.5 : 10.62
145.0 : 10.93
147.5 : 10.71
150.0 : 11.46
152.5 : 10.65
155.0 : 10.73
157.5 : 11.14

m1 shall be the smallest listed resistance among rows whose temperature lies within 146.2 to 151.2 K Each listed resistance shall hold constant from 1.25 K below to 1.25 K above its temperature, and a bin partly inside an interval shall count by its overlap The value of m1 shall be 10.71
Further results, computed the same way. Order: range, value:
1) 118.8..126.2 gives 5.872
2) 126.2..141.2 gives 8.41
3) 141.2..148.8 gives 10.62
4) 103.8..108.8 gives 7.687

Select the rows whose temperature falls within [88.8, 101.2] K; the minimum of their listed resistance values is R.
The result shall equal 9.781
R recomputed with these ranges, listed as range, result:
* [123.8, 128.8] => 7.137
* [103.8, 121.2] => 5.102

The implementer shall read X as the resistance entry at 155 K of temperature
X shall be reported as 10.73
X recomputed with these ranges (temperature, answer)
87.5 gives 11.09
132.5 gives 9.62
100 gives 9.781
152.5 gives 10.65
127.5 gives 8.41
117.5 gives 5.102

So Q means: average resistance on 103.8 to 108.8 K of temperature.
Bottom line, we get 8.09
